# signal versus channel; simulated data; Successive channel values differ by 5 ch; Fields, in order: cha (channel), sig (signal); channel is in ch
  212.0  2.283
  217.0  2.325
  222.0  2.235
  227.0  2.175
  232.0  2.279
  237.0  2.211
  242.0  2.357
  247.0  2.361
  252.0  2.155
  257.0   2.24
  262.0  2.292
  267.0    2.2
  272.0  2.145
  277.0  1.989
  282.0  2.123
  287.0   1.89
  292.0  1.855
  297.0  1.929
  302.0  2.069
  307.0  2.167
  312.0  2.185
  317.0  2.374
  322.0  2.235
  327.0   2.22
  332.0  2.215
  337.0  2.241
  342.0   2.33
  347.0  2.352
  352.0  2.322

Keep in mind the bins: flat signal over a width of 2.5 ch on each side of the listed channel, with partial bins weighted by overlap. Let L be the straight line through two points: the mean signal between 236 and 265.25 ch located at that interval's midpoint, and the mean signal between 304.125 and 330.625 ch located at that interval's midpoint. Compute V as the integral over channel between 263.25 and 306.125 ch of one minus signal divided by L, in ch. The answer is 4.1 ch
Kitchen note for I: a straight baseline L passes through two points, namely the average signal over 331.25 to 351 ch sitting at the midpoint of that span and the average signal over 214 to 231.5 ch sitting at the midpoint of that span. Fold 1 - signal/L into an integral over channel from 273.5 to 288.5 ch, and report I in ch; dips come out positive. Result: 1.7 ch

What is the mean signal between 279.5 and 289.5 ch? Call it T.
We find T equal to 2.01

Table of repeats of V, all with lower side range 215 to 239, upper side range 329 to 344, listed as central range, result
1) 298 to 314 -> 1.0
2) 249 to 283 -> 1.2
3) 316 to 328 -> -0.1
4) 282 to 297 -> 2.2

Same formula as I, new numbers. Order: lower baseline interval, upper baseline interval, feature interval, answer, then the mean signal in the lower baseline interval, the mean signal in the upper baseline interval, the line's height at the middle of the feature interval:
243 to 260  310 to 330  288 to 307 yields 2.4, 2.26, 2.25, 2.26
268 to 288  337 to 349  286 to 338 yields 1.6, 2.06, 2.32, 2.2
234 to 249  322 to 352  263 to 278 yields 1.0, 2.31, 2.27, 2.3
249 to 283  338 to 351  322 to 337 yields 0.5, 2.17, 2.33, 2.3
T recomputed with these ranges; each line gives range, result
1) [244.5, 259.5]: 2.25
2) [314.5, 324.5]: 2.3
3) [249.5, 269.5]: 2.22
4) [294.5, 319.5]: 2.14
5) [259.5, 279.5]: 2.16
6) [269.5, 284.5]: 2.09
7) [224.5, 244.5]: 2.26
